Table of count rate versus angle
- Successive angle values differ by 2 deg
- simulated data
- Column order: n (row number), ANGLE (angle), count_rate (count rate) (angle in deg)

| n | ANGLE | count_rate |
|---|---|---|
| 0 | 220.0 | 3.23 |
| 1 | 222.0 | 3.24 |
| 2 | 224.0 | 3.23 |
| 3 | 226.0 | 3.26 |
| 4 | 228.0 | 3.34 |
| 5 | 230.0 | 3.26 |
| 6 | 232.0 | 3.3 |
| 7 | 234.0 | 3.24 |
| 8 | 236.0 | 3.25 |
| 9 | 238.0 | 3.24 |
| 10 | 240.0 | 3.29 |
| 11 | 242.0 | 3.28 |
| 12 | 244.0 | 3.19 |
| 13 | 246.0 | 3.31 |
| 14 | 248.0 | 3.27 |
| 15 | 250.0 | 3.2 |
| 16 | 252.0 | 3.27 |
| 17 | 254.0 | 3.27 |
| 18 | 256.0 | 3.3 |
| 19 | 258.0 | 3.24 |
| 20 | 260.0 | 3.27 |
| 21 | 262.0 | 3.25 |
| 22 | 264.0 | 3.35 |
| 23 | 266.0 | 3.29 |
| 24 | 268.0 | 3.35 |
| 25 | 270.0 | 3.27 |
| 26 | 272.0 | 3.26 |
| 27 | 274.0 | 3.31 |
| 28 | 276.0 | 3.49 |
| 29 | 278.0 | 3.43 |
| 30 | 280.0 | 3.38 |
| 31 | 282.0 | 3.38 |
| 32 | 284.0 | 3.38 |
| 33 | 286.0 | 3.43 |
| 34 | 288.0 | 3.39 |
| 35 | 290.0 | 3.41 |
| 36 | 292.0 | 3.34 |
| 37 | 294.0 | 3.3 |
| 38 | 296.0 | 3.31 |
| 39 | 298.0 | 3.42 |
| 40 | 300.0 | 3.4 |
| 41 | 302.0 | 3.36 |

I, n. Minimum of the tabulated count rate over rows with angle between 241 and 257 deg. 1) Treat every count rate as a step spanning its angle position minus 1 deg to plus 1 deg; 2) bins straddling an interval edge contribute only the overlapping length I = 3.19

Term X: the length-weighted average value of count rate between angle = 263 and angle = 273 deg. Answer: 3.3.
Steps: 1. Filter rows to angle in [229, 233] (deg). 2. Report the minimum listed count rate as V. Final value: 3.26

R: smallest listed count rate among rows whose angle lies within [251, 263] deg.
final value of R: 3.24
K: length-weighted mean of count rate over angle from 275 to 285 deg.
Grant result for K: 3.41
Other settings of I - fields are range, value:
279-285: 3.38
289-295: 3.3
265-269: 3.29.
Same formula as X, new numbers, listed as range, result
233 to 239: 3.24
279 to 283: 3.38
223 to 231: 3.27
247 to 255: 3.25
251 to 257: 3.28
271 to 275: 3.29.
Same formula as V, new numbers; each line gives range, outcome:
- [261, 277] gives 3.25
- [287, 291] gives 3.39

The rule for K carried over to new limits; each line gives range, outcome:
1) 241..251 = 3.25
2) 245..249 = 3.29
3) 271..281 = 3.37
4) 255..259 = 3.27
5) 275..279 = 3.46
